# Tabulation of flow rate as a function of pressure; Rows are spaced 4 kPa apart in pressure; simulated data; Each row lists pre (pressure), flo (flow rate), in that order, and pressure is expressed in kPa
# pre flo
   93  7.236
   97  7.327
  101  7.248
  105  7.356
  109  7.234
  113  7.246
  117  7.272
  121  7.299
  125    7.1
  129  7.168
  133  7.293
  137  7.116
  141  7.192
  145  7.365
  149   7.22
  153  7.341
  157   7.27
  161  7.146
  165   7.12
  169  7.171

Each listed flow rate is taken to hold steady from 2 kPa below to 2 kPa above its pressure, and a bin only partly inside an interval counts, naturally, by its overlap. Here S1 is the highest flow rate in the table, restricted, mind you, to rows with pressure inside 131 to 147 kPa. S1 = 7.365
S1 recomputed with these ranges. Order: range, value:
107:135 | 7.299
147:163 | 7.341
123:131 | 7.168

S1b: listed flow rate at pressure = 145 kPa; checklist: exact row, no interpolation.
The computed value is 7.365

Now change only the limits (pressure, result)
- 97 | 7.327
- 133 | 7.293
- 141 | 7.192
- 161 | 7.146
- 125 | 7.1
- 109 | 7.234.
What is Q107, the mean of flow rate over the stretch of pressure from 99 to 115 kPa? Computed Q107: 7.27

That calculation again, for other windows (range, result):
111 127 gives 7.23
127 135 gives 7.23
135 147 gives 7.22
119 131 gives 7.19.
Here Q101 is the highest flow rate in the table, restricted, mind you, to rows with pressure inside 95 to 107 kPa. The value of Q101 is 7.356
